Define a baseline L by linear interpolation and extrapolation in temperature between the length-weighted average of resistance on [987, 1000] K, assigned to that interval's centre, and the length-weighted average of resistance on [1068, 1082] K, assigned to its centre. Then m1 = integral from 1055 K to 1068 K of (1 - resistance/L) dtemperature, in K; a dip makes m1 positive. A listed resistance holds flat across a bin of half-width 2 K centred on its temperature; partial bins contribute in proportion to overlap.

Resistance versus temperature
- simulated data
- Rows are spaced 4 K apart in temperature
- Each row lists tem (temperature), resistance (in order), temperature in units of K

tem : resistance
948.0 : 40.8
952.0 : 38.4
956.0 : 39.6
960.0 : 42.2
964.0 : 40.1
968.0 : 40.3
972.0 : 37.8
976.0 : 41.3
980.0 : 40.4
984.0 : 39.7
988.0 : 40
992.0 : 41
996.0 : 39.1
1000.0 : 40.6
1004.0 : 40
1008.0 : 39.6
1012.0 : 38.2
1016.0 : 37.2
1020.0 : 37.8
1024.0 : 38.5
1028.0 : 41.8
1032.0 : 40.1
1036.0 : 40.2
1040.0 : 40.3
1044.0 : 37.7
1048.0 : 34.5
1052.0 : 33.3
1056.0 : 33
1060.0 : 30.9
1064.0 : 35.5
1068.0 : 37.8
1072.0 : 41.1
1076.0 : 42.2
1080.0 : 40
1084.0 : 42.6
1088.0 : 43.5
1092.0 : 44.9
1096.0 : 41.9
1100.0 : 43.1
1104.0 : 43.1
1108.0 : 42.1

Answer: 2.14 K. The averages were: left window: 40.1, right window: 40.6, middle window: 33.9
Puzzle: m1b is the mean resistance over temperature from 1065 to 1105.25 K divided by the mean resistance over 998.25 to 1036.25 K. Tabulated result 1.1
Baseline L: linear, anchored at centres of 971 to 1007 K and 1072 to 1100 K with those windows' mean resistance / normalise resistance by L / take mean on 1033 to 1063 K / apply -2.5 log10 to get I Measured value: 0.16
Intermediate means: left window 40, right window 42.5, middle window 35.8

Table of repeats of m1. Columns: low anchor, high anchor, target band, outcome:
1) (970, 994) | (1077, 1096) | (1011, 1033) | 1.1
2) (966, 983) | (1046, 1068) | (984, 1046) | -4.3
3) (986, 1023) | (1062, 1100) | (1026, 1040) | -0.2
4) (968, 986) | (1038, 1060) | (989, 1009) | -0.8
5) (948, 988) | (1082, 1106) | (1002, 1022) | 1.2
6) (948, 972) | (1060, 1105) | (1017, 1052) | 1.8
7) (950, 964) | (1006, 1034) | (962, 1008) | -0.5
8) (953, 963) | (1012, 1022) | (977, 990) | -0.3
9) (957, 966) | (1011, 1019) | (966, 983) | 0.1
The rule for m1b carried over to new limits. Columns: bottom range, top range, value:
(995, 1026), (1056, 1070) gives 0.89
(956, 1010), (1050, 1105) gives 0.98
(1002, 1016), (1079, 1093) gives 1.10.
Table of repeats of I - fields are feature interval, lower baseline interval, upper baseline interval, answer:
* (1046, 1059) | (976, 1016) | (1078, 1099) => 0.24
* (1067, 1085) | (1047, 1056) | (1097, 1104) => -0.07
